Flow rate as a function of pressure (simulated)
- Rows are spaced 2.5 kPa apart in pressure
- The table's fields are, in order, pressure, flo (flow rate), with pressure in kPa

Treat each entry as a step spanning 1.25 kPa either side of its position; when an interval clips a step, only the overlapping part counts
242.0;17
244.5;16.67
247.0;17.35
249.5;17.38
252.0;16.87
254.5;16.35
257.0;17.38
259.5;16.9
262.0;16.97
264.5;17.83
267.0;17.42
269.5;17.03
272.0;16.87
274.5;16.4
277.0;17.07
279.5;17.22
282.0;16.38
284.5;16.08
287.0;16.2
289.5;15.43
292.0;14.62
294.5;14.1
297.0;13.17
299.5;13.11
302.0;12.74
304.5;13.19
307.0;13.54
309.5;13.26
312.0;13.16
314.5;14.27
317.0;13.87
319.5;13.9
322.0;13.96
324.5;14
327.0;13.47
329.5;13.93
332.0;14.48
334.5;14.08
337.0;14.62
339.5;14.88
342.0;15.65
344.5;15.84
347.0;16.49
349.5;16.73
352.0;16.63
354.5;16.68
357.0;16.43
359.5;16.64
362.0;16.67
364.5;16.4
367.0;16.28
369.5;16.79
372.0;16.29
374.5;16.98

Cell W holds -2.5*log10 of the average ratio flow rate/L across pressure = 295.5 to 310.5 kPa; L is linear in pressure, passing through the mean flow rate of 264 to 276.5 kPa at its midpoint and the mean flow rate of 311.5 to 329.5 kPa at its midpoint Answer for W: 0.14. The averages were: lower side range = 17.1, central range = 13.2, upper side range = 13.8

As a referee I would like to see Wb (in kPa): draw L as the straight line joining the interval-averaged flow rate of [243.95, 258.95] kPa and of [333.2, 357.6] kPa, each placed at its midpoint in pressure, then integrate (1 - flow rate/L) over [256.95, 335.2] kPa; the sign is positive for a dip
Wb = 6.7 kPa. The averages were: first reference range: 17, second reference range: 15.8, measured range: 15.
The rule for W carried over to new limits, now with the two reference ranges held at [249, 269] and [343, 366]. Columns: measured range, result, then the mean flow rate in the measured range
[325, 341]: 0.167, 14.3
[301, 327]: 0.227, 13.6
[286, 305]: 0.197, 14.1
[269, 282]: 0.010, 16.9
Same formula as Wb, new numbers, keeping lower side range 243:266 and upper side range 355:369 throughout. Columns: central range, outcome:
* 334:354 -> 1.1 kPa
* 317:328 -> 1.9 kPa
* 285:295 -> 1.0 kPa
